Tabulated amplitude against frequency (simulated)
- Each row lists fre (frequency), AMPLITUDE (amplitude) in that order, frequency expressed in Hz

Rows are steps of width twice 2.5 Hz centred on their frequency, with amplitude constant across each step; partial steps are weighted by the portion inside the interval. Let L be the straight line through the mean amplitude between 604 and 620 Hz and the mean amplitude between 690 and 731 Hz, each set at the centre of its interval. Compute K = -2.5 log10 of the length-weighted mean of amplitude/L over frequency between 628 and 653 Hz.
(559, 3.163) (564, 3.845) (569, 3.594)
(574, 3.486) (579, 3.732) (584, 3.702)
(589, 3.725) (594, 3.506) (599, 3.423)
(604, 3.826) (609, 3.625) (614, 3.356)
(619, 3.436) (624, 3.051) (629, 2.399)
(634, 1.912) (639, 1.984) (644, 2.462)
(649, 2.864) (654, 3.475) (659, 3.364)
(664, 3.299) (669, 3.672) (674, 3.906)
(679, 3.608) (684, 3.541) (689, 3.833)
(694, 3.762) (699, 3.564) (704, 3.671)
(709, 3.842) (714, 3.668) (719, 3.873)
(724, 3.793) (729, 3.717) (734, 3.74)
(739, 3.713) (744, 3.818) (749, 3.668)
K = 0.44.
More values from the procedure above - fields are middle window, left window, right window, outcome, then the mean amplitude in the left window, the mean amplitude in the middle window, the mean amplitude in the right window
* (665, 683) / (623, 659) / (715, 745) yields -0.20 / 2.63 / 3.68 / 3.77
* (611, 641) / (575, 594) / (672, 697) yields 0.33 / 3.67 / 2.72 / 3.72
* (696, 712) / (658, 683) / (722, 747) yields -0.01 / 3.58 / 3.69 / 3.75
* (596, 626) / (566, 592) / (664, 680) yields 0.06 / 3.65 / 3.46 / 3.67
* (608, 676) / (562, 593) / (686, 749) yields 0.22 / 3.67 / 3.04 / 3.74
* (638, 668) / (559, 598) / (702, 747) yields 0.23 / 3.62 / 2.99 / 3.76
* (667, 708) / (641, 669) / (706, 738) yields -0.08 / 3.12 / 3.7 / 3.77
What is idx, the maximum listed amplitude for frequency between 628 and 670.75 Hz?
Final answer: 3.672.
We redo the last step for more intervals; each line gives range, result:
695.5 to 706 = 3.671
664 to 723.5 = 3.906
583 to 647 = 3.826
